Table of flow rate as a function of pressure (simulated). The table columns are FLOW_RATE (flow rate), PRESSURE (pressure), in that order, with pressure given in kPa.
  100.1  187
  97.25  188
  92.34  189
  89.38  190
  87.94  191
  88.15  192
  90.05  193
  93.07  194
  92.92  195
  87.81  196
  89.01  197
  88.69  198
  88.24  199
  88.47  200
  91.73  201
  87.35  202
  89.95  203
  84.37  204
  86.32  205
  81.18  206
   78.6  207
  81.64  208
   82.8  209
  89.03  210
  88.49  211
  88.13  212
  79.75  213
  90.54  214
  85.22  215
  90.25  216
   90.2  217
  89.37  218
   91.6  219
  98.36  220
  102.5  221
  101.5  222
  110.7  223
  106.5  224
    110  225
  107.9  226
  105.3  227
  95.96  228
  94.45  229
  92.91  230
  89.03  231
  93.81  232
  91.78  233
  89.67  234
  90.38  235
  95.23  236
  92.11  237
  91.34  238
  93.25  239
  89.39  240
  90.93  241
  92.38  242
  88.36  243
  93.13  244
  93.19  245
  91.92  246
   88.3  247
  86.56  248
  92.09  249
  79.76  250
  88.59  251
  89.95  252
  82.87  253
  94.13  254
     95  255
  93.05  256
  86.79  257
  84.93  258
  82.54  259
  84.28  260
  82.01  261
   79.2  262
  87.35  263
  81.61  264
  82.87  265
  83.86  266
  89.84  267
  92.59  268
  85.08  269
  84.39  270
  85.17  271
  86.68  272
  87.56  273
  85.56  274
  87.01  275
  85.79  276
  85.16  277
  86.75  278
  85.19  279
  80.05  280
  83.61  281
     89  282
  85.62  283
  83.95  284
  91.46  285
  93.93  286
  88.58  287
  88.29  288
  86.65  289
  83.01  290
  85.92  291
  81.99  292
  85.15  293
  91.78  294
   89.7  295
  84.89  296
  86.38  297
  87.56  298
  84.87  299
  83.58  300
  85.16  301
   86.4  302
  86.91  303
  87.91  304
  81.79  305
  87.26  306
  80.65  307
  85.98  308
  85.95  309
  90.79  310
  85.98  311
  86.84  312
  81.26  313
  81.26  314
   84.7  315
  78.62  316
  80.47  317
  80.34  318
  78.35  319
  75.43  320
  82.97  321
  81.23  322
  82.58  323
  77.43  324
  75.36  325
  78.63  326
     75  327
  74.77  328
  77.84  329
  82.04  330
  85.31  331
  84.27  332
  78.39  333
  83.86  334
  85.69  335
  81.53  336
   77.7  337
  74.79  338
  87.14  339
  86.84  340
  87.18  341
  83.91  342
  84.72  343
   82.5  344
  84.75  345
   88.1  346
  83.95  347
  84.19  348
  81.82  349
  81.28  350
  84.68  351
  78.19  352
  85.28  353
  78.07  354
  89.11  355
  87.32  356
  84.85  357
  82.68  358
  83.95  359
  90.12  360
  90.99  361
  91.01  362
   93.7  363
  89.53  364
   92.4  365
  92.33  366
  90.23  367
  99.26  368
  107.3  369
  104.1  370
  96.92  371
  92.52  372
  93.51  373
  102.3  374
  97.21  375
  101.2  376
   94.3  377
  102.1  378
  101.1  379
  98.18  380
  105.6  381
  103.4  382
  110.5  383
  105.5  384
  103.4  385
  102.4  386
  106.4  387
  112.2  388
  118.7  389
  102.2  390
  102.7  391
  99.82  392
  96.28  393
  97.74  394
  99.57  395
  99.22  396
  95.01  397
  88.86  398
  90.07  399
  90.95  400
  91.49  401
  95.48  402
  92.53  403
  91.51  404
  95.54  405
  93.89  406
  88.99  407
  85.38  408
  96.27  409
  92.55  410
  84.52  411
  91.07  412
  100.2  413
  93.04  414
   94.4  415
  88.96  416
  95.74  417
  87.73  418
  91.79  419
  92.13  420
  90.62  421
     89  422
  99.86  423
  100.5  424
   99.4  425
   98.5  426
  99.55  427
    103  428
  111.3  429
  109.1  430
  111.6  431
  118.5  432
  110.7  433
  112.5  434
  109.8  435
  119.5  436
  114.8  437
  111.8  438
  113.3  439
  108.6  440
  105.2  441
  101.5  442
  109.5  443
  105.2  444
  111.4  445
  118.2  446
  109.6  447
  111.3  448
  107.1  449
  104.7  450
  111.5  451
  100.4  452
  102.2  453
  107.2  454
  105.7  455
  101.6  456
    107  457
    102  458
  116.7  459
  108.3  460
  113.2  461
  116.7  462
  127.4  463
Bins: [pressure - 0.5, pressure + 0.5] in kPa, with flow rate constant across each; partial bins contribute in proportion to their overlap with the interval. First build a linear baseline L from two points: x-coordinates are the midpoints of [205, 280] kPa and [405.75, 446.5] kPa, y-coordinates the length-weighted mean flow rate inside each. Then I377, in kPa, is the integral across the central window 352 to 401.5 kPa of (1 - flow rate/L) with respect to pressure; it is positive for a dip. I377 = 0.99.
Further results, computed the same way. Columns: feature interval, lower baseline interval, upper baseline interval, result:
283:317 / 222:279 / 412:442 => 2.9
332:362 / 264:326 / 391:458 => 2.4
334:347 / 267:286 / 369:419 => 1.2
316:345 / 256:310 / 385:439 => 3.2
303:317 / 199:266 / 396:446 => 1.4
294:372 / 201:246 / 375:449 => 9.9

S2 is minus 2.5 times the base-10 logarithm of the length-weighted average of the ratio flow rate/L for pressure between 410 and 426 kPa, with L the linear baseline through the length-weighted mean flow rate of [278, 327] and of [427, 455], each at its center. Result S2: 0.129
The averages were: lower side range 84.3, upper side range 109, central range 93.4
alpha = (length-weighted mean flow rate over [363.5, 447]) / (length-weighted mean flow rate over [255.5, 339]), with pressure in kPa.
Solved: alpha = 1.19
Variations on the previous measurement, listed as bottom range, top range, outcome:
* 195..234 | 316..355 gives 0.89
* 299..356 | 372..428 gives 1.17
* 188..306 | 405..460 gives 1.15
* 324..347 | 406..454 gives 1.25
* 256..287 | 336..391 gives 1.08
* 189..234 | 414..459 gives 1.14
